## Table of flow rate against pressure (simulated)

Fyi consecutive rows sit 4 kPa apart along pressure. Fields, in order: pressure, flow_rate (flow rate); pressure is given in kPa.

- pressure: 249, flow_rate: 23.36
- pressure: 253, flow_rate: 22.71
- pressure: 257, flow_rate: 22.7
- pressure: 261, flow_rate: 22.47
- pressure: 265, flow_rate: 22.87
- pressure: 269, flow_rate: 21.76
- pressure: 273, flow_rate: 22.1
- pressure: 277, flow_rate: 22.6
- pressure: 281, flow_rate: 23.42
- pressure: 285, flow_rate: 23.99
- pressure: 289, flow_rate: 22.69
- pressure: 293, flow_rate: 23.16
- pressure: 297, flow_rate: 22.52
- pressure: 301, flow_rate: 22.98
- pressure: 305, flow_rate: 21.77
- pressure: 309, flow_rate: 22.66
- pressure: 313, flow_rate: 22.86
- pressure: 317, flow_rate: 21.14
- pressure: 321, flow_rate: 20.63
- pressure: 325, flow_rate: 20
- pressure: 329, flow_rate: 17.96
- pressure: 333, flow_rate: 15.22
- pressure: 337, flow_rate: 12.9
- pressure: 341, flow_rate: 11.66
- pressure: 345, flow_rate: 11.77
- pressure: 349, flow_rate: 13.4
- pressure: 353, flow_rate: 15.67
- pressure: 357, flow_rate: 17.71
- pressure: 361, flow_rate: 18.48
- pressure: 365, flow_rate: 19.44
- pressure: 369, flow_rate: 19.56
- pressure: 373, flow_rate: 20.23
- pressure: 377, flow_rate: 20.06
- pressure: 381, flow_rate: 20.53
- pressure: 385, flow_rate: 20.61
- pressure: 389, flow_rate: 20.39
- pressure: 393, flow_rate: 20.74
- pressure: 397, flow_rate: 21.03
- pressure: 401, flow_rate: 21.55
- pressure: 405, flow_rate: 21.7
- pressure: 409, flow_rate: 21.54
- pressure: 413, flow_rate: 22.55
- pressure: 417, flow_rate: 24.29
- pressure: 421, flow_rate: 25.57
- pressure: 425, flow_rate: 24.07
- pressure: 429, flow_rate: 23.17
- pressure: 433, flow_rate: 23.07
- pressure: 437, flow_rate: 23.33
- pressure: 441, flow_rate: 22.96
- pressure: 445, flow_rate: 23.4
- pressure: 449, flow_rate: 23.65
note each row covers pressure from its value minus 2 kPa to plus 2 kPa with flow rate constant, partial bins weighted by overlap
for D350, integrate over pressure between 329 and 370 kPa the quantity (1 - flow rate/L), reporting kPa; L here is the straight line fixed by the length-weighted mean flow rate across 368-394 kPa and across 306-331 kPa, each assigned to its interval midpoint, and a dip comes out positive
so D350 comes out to 10.0 kPa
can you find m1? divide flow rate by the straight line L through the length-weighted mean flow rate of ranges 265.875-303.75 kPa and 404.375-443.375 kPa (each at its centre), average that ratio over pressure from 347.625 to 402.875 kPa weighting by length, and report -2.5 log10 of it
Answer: 0.20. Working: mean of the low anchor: 22.8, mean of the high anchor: 23.3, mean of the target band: 19.3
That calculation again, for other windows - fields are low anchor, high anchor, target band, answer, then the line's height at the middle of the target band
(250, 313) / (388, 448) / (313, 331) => 0.124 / 22.7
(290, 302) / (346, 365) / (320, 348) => 0.216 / 18.7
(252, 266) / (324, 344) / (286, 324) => -0.229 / 18.1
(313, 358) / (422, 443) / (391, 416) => -0.014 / 21.3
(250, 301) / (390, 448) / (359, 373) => 0.178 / 22.8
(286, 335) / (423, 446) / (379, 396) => 0.097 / 22.5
